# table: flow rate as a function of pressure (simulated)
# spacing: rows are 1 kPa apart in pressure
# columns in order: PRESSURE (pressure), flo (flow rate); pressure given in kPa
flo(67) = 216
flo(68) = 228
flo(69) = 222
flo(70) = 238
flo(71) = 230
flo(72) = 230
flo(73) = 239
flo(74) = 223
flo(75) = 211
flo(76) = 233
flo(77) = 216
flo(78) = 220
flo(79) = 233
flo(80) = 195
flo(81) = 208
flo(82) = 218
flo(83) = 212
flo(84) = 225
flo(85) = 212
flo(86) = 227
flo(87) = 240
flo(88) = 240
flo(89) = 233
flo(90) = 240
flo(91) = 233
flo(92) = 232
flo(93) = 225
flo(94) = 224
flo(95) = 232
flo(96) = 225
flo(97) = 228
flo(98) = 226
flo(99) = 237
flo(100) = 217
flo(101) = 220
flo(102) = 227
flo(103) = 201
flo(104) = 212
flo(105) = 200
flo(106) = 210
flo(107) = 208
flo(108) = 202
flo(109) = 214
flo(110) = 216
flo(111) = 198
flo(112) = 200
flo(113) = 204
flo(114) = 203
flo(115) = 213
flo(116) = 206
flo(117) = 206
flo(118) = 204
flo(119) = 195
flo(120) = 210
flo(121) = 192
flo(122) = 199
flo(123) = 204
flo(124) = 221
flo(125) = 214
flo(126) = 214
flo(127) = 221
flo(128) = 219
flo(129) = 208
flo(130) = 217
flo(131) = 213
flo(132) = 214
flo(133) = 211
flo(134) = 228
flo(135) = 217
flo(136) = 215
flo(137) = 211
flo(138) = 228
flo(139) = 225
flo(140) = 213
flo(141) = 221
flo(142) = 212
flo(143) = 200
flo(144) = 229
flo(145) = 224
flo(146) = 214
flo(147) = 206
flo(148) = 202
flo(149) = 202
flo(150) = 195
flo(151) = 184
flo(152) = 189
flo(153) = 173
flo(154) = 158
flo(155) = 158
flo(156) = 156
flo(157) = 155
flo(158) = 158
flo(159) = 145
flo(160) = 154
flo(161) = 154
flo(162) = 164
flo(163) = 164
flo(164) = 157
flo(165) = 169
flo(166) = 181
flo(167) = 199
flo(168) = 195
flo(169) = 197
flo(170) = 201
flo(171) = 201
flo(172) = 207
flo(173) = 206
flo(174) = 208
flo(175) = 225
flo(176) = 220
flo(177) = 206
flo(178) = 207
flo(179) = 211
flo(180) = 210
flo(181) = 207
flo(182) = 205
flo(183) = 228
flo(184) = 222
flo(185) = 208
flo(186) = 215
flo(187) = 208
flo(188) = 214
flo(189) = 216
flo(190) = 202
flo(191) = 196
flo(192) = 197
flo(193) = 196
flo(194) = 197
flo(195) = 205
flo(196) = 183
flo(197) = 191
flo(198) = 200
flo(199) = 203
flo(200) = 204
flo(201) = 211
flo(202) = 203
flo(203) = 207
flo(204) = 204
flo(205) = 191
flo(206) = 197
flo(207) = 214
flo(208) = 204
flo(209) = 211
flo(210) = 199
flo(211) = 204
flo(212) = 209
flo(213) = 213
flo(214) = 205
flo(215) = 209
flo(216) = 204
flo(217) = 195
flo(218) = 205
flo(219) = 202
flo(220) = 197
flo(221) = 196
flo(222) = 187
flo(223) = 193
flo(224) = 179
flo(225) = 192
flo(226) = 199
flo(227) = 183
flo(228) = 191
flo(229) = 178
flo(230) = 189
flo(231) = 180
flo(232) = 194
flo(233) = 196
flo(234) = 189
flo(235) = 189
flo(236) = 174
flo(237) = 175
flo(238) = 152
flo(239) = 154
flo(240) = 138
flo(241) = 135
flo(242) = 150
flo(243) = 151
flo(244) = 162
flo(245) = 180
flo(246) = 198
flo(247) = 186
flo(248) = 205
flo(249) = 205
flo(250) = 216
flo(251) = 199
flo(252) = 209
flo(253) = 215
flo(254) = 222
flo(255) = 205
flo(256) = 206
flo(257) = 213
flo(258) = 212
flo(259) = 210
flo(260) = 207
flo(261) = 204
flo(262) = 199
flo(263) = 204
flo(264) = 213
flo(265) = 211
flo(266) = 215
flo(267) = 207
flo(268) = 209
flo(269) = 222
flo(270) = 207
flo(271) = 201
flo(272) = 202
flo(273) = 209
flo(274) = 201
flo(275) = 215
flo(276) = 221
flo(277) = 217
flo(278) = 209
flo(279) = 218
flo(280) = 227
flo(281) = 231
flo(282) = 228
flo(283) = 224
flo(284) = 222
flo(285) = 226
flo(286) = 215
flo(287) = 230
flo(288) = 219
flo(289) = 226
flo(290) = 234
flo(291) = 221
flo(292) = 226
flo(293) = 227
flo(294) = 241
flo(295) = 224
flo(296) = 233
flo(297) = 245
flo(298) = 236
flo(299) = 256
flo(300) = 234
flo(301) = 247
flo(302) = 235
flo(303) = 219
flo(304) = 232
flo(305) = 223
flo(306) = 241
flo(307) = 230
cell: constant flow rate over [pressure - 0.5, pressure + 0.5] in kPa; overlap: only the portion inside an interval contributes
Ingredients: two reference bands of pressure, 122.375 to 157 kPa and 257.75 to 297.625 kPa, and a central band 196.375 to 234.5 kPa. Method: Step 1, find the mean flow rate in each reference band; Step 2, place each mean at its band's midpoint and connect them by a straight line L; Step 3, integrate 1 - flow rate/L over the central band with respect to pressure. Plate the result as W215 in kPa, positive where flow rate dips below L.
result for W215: 2.6 kPa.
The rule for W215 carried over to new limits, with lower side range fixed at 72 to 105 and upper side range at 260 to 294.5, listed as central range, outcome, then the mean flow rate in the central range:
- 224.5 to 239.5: 2.49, 182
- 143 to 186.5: 5.61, 192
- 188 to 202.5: 1.26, 201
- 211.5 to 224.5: 1.16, 200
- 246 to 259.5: 0.64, 208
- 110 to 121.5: 0.99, 203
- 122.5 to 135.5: 0.39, 215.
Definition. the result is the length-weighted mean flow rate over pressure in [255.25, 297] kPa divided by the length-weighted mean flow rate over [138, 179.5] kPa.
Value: 1.13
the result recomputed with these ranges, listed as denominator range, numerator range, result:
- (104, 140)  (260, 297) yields 1.04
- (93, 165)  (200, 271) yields 0.97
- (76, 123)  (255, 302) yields 1.02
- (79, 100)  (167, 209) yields 0.91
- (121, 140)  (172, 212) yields 0.96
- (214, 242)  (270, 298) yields 1.21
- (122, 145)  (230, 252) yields 0.83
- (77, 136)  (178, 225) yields 0.94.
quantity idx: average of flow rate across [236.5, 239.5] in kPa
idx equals 160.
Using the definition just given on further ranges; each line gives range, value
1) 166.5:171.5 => 199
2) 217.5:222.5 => 197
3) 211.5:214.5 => 209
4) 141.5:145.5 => 216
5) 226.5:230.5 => 185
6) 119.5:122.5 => 200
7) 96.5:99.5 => 230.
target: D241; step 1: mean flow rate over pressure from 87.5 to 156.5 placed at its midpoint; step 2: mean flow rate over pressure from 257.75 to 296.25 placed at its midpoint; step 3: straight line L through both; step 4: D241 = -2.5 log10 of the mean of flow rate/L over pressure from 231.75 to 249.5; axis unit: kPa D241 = 0.234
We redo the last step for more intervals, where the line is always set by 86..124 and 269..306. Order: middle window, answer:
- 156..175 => 0.22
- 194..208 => 0.10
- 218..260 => 0.18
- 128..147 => 0.00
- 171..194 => 0.05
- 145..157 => 0.18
